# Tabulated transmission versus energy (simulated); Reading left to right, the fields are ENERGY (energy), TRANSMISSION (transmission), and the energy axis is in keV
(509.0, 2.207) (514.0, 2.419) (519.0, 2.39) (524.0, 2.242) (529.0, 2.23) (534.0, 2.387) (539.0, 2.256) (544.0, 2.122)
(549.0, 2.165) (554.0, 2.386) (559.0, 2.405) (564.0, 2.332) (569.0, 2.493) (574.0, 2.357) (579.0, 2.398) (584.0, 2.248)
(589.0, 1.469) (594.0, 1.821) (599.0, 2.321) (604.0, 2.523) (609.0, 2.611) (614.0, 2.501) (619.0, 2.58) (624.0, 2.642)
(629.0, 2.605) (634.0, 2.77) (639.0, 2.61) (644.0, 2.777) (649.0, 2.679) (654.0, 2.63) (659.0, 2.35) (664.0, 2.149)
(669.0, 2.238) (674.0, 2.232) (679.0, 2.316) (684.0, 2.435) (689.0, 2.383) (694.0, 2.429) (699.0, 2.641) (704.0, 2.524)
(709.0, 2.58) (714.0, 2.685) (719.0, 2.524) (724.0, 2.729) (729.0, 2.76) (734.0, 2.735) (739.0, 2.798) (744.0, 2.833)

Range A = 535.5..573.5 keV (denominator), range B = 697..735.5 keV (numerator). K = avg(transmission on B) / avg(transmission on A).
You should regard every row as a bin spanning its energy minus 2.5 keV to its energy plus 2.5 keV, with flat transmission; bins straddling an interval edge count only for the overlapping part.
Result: 1.14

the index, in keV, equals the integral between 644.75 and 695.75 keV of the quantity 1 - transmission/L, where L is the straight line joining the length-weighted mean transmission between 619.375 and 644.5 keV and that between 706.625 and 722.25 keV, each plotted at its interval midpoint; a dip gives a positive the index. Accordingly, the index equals 4.6 keV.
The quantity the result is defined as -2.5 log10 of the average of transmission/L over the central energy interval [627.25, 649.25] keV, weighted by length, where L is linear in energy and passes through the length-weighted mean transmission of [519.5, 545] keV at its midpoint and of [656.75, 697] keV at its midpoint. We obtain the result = -0.17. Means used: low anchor 2.27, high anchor 2.32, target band 2.69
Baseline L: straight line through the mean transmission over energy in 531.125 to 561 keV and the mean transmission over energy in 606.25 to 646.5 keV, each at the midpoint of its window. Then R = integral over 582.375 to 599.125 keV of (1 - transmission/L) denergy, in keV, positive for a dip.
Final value 3.9 keV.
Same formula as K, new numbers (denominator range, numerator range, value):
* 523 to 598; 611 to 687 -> 1.13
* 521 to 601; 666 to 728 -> 1.11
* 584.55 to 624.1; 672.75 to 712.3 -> 1.07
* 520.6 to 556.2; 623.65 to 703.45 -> 1.10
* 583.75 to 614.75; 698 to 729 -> 1.20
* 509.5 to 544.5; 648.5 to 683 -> 1.03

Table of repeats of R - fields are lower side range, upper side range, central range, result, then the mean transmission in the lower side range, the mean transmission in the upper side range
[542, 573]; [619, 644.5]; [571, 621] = 4.38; 2.32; 2.66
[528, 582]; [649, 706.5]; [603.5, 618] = -1.17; 2.32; 2.41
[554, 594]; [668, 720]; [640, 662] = -2.09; 2.23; 2.46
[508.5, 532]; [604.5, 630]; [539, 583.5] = 1.83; 2.31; 2.58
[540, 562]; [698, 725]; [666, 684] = 1.76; 2.27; 2.61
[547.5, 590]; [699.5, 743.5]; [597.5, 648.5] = -3.84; 2.28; 2.67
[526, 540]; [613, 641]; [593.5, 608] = 1.24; 2.29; 2.62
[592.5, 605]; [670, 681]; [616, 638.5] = -4.09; 2.22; 2.27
